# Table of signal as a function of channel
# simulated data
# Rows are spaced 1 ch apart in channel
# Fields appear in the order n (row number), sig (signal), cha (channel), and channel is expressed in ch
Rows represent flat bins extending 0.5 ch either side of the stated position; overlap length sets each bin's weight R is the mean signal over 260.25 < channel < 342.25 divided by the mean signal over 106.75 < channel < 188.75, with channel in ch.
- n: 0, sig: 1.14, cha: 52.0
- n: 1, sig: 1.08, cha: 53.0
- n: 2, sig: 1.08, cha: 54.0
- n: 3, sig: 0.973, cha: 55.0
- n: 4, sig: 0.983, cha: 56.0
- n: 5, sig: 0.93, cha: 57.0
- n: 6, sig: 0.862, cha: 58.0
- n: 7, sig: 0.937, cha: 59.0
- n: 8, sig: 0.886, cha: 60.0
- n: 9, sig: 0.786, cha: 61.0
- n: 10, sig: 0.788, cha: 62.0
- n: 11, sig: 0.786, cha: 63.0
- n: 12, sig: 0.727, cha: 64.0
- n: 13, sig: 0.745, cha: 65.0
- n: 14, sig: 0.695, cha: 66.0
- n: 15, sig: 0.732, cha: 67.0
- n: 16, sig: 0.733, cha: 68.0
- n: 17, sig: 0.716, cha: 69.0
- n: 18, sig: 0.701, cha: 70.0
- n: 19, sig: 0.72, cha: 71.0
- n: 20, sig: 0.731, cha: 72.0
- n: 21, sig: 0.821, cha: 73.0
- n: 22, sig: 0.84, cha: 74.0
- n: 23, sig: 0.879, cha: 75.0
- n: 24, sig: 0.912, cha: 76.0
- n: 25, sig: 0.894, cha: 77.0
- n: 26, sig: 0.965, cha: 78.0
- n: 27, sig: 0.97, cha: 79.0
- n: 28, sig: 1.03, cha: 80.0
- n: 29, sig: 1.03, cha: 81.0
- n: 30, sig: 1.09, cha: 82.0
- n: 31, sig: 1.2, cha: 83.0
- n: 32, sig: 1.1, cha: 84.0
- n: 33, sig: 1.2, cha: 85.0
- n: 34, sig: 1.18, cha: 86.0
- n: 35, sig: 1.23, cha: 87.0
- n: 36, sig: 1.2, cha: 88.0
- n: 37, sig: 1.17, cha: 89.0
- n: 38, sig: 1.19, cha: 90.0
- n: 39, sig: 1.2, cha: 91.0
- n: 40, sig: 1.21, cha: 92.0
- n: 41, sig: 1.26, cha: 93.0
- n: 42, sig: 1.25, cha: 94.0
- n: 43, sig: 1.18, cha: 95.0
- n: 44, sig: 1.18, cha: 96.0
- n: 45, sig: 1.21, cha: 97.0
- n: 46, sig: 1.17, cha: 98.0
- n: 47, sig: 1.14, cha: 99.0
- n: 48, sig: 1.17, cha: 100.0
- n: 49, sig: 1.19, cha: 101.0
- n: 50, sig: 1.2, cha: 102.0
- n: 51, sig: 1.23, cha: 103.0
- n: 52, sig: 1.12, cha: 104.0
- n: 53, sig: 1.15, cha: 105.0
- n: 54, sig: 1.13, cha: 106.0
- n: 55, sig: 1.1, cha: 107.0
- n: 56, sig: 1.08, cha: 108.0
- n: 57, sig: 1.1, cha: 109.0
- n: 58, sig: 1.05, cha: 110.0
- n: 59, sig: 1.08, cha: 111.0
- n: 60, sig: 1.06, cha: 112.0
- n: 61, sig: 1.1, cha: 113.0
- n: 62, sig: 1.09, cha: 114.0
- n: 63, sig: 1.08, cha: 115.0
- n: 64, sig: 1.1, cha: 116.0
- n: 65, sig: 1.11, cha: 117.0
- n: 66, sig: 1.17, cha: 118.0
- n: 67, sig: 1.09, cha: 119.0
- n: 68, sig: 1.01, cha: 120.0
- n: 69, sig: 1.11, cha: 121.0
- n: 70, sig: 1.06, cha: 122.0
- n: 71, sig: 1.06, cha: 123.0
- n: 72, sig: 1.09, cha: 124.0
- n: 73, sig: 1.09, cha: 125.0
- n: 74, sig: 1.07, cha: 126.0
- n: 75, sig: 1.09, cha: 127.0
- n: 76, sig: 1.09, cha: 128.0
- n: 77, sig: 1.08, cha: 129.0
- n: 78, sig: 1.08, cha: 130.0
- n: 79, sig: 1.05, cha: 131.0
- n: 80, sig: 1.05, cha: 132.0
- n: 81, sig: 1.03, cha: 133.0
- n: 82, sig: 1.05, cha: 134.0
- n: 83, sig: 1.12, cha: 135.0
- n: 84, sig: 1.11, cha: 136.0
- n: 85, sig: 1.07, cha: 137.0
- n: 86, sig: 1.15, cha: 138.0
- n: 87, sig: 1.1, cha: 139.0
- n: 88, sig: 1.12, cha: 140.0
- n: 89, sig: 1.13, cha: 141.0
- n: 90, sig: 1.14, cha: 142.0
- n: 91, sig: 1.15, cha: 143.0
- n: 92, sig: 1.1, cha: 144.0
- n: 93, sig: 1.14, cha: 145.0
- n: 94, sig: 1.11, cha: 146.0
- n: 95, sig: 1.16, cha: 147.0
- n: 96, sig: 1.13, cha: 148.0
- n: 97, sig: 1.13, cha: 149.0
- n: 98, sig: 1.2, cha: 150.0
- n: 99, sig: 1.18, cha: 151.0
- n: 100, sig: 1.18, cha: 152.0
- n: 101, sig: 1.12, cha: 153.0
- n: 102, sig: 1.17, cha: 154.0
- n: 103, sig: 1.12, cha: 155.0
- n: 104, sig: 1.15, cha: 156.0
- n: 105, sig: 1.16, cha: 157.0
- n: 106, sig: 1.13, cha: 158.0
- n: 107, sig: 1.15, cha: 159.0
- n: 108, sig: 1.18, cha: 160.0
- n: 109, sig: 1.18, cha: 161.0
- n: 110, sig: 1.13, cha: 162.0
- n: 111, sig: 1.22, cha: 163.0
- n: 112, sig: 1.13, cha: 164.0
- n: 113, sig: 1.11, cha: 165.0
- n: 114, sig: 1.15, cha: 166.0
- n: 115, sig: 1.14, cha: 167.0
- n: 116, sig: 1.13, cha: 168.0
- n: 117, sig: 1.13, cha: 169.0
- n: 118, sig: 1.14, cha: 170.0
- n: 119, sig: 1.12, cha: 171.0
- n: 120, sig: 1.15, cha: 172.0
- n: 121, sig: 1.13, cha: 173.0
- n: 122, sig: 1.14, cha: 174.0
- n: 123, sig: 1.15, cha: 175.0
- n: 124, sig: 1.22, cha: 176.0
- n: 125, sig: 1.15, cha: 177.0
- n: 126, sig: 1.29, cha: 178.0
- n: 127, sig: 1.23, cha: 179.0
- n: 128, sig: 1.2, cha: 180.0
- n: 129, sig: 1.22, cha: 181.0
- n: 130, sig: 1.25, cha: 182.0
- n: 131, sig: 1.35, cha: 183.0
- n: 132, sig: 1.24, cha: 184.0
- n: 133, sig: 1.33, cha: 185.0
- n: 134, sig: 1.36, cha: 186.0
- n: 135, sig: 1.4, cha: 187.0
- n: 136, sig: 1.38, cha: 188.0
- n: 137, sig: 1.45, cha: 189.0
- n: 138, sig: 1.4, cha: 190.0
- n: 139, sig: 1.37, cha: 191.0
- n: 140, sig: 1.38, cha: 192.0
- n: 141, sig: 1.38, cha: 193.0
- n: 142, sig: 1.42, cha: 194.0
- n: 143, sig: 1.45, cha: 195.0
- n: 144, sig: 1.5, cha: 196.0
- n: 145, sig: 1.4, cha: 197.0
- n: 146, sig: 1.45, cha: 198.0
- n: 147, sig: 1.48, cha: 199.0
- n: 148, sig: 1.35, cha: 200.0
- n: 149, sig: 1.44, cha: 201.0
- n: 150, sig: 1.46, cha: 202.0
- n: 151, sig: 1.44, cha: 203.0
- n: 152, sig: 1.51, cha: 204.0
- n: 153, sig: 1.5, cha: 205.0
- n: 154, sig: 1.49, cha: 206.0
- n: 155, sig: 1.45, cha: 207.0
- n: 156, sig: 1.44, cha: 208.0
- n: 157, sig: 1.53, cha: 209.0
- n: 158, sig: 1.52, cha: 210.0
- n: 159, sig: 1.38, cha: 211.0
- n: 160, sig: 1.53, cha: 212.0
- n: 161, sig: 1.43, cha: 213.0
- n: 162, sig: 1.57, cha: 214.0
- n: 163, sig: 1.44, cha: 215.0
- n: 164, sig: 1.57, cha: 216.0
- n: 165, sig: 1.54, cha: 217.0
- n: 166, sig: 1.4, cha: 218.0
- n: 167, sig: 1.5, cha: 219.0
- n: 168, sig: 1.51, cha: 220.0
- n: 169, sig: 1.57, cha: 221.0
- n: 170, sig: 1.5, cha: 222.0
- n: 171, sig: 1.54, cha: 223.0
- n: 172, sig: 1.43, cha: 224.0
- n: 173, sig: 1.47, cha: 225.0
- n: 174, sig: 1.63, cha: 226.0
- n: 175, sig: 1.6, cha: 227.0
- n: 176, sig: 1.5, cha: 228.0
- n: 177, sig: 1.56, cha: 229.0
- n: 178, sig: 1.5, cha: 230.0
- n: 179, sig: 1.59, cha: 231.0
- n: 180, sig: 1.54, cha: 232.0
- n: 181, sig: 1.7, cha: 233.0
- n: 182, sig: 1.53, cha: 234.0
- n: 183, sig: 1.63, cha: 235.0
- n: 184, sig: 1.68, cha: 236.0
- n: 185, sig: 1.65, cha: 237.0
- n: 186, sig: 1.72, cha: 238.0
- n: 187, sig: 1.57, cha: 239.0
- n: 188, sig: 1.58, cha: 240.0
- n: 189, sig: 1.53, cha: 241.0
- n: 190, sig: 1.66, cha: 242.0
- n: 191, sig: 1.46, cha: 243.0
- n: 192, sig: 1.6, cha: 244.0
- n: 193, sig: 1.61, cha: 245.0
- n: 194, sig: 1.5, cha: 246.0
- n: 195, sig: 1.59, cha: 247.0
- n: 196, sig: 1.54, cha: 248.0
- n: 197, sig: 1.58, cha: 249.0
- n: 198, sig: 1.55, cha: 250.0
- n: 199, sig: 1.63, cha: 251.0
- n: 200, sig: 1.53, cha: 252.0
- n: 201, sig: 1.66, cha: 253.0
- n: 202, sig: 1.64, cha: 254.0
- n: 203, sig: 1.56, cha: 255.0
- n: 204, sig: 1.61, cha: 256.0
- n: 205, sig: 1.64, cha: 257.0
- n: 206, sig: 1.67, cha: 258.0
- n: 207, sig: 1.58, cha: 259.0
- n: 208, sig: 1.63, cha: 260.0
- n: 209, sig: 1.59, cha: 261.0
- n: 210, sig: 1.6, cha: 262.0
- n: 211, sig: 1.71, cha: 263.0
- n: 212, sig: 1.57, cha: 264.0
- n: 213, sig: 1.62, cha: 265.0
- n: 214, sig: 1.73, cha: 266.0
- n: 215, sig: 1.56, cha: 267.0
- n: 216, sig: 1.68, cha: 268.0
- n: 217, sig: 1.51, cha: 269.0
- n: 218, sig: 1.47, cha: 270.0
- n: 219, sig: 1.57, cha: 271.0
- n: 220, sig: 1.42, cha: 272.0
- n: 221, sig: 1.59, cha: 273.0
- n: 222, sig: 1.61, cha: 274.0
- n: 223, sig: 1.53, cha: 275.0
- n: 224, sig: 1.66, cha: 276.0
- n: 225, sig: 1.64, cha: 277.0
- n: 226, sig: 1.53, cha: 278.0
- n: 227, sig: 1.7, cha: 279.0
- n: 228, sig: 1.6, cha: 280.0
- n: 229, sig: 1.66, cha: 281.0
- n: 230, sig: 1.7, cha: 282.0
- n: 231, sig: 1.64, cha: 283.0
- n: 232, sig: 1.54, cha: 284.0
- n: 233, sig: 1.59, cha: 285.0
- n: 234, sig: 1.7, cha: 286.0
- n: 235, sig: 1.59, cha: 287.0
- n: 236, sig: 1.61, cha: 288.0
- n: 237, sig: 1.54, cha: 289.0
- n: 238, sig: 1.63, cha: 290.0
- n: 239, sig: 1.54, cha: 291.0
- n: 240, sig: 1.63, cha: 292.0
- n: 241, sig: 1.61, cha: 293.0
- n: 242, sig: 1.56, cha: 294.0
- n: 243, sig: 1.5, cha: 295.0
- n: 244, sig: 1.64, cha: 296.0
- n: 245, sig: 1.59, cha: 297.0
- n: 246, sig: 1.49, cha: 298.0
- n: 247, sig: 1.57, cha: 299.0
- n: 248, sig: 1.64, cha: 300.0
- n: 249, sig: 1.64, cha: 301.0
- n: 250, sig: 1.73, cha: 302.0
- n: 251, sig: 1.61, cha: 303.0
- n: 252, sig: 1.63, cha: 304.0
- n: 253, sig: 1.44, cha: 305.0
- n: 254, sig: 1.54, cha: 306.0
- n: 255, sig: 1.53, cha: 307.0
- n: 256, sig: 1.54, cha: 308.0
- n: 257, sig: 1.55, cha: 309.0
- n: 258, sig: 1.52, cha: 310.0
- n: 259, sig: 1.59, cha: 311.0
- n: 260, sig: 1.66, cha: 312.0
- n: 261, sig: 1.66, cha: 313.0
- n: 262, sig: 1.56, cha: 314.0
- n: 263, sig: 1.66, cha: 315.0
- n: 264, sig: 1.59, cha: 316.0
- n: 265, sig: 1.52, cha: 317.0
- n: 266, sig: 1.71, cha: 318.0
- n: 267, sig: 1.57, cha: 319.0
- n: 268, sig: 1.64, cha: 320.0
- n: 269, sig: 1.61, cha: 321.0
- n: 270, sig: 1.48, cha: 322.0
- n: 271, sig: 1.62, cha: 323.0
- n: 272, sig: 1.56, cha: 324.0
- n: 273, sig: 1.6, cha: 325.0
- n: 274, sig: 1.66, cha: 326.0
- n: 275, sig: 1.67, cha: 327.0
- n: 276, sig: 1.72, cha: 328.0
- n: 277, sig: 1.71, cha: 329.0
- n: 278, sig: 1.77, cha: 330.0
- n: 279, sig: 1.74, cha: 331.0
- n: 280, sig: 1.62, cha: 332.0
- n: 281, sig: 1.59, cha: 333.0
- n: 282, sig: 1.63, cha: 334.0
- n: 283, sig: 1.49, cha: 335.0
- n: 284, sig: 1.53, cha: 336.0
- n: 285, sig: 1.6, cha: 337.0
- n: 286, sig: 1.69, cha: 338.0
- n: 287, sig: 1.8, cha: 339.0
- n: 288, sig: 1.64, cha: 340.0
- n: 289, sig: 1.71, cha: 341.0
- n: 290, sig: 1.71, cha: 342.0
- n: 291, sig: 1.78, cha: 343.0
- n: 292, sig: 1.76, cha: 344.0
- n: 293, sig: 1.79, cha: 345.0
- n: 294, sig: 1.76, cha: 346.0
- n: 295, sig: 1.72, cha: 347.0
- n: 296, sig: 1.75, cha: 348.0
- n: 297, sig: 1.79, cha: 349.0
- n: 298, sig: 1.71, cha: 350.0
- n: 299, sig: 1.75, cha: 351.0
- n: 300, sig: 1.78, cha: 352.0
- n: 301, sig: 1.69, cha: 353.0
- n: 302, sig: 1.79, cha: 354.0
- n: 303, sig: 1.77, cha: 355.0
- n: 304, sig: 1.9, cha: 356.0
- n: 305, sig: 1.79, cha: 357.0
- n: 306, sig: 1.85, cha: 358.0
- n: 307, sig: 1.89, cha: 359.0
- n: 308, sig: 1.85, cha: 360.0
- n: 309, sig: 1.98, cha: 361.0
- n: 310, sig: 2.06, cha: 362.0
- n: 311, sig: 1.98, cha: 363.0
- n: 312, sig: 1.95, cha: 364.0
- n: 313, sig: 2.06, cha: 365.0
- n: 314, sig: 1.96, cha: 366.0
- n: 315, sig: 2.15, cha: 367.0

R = 1.41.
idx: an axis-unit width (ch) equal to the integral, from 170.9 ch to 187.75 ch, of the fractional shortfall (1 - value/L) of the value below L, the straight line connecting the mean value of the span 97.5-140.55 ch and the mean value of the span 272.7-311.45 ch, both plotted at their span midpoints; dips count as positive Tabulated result 0.5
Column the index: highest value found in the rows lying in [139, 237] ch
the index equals 1.7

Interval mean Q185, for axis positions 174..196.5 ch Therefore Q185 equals 1.32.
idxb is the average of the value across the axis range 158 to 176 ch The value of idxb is 1.15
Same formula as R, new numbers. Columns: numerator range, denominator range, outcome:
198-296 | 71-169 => 1.41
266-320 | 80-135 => 1.42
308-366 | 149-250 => 1.23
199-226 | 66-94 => 1.49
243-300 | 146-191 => 1.33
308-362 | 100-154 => 1.52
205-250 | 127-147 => 1.40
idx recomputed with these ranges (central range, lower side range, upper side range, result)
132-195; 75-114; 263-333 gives 4.8 ch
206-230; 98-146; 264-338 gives -2.3 ch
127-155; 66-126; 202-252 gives 2.5 ch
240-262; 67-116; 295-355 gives -1.9 ch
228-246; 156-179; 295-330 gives -2.9 ch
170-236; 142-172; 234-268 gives -2.2 ch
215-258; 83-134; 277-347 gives -3.9 ch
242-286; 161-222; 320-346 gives -2.6 ch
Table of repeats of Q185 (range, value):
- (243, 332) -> 1.6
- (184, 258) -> 1.51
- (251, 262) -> 1.61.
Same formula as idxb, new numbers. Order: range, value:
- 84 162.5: 1.13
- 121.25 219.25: 1.25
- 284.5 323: 1.59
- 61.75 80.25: 0.807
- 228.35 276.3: 1.59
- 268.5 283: 1.59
